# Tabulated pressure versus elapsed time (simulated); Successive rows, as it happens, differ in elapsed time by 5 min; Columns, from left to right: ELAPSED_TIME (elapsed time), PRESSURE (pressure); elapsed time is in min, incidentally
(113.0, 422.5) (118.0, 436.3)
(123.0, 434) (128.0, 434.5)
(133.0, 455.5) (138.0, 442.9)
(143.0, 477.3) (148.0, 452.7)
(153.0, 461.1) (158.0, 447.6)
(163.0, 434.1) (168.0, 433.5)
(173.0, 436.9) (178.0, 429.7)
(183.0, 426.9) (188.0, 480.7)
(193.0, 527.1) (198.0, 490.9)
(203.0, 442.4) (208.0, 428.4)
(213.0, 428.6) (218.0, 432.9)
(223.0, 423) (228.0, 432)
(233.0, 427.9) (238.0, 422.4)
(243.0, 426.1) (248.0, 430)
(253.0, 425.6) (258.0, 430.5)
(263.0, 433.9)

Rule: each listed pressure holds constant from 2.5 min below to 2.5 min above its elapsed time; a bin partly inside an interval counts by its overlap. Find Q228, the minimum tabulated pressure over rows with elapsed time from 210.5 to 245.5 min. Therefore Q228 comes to 422.4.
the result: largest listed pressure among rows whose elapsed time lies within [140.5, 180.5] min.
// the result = 477.3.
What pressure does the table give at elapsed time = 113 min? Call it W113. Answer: 422.5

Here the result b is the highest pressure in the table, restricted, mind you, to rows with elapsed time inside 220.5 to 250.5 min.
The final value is 432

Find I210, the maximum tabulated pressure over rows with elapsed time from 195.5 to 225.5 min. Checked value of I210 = 490.9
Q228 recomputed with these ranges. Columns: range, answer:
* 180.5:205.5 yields 426.9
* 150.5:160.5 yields 447.6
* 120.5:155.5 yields 434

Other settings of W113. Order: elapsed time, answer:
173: 436.9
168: 433.5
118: 436.3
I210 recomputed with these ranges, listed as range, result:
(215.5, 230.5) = 432.9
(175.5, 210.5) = 527.1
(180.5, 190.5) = 480.7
